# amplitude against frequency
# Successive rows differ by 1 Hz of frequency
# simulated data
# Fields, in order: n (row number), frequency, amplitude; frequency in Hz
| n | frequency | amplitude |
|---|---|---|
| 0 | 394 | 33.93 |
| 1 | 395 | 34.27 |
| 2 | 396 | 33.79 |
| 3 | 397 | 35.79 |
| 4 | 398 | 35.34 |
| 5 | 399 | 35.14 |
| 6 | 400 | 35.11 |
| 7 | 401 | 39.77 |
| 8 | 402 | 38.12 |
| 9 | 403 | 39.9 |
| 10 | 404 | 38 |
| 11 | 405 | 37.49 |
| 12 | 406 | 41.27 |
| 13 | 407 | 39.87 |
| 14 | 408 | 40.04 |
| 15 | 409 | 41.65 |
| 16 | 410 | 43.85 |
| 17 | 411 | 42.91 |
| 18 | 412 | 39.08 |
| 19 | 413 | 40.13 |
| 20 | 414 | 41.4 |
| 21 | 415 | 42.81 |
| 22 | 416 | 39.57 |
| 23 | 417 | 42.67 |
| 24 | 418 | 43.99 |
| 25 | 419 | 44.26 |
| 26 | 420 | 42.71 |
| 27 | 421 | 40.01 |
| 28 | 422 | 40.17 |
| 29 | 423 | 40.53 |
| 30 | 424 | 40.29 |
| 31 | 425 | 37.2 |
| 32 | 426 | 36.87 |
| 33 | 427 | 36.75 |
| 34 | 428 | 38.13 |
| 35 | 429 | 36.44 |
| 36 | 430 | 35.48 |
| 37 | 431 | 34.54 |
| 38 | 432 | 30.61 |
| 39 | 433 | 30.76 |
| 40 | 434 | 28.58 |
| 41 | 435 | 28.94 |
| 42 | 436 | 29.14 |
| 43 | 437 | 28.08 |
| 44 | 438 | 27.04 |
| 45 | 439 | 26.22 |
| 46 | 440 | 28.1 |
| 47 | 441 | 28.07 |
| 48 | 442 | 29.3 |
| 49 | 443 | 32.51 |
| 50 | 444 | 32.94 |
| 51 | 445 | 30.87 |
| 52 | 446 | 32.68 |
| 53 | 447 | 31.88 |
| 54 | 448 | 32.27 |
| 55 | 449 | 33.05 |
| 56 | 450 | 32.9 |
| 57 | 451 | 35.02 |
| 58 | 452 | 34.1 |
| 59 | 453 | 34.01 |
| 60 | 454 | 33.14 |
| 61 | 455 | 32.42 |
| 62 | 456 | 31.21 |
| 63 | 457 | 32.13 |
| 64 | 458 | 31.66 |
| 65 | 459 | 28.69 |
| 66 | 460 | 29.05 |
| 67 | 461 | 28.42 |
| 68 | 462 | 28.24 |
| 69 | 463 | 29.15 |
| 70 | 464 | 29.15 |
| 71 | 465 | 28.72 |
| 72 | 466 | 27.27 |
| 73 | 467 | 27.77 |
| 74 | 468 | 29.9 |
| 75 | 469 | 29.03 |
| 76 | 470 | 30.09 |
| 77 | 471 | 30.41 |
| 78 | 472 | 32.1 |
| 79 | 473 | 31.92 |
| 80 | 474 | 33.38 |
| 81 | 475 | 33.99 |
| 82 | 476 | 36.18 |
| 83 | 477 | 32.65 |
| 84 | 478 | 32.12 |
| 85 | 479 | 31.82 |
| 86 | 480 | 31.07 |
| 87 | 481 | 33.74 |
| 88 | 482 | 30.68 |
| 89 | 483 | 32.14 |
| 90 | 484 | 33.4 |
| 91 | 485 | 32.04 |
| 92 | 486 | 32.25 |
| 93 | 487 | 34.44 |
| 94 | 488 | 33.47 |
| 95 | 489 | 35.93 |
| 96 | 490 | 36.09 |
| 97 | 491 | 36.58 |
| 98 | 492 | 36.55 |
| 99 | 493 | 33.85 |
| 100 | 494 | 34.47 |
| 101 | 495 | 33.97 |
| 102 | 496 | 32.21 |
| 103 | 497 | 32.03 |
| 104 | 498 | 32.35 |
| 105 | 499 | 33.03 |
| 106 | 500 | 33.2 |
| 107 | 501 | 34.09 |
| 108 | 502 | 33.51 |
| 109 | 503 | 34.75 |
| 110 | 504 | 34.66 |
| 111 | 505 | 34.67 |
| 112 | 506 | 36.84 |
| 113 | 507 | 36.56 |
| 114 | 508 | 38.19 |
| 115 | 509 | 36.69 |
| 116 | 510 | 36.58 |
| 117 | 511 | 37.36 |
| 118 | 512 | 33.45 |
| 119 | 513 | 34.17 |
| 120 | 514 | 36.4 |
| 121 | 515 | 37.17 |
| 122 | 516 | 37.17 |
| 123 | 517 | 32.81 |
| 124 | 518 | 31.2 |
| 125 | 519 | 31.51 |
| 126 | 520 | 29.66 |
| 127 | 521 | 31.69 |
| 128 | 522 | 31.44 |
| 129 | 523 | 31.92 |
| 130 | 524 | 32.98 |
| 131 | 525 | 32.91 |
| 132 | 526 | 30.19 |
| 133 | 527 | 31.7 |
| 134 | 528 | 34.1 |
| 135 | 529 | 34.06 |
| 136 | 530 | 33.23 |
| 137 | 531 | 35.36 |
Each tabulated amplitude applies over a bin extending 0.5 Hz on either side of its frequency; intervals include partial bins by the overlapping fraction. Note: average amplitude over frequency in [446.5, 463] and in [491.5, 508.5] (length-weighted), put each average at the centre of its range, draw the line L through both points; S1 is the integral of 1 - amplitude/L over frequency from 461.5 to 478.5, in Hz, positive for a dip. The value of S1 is 1.0 Hz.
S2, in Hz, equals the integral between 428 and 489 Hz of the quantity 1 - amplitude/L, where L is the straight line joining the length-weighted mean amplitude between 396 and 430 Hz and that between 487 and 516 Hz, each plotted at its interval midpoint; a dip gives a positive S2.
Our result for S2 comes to 9.4 Hz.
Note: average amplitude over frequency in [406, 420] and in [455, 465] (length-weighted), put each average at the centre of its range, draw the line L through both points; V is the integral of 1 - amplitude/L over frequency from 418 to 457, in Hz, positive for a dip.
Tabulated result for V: 2.0 Hz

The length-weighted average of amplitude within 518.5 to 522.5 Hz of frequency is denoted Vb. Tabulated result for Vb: 31.1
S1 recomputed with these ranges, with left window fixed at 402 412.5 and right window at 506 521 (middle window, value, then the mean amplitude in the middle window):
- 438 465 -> 5.0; 30.9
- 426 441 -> 2.9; 31.4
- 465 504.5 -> 3.9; 32.7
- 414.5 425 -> -0.5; 41.5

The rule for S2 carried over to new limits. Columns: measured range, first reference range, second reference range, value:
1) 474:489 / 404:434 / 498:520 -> 1.30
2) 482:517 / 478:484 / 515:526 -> -2.60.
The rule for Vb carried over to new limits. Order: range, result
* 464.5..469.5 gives 28.5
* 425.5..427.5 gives 36.8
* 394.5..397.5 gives 34.6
